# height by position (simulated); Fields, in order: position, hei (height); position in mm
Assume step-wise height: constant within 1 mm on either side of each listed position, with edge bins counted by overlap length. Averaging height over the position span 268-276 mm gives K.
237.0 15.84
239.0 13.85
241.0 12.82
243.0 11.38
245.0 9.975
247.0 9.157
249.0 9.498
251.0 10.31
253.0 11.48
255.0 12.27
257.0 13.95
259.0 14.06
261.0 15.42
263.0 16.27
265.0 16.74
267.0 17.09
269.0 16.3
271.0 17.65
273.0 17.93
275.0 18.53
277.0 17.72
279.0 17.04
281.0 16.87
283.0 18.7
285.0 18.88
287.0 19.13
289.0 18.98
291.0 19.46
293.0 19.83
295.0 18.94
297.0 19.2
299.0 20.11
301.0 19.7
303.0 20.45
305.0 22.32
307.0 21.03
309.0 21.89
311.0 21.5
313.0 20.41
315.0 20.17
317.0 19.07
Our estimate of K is 17.6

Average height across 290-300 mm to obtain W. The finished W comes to 19.5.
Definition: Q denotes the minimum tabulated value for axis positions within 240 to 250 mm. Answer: 9.157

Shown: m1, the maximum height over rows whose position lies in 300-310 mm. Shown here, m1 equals 22.32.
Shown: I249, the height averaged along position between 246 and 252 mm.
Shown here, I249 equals 9.65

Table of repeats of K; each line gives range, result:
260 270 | 16.4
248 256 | 10.9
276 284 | 17.6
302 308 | 21.3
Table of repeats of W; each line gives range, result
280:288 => 18.4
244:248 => 9.57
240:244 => 12.1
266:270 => 16.7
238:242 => 13.3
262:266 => 16.5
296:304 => 19.9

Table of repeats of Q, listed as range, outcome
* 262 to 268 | 16.27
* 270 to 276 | 17.65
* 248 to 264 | 9.498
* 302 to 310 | 20.45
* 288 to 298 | 18.94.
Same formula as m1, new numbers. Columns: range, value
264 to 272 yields 17.65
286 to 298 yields 19.83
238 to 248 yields 13.85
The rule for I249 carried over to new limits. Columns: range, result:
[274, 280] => 17.8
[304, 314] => 21.4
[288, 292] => 19.2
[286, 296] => 19.3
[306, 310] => 21.5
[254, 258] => 13.1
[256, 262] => 14.5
